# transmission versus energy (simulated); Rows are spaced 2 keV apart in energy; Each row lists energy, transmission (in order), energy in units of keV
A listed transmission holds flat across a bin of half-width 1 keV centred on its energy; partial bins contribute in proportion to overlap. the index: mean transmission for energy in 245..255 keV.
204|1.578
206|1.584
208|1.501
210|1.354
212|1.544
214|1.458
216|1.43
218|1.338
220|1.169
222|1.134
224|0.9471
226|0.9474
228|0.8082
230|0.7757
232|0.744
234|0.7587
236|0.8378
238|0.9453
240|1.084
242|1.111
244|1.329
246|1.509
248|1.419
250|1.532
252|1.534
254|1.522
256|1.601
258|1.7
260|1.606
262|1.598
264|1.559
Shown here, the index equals 1.5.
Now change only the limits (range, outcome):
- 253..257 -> 1.56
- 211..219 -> 1.44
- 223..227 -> 0.947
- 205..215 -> 1.49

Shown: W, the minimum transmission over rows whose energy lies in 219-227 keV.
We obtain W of 0.9471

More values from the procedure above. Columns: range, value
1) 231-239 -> 0.744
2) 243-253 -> 1.329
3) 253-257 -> 1.522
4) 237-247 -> 0.9453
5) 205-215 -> 1.354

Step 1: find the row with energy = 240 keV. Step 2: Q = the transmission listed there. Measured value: 1.084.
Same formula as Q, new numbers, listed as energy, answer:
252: 1.534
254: 1.522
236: 0.8378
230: 0.7757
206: 1.584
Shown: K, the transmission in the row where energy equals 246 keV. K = 1.509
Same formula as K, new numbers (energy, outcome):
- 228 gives 0.8082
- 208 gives 1.501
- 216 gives 1.43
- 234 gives 0.7587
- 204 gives 1.578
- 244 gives 1.329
